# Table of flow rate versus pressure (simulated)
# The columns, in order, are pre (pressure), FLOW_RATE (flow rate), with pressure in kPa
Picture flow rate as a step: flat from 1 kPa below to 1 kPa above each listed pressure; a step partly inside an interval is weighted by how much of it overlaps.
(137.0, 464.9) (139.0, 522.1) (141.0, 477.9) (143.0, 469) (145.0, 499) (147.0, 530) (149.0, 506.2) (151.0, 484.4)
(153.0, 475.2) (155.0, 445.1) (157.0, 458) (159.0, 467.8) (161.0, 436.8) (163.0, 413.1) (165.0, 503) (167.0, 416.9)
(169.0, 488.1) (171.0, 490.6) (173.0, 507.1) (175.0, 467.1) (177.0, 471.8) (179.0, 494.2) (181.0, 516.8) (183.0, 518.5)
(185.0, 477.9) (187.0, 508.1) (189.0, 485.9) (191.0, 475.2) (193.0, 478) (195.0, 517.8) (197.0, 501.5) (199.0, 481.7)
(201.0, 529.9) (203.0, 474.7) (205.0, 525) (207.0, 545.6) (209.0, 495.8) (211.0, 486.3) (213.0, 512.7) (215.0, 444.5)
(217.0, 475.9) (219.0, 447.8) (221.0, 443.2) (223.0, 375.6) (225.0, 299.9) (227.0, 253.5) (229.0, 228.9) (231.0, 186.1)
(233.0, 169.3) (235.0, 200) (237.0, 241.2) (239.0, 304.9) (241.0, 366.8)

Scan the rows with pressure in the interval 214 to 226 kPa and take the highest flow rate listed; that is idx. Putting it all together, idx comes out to 475.9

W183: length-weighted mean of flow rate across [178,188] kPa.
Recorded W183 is 503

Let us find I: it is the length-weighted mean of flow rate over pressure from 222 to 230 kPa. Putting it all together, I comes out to 289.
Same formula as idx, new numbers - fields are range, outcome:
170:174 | 507.1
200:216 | 545.6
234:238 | 241.2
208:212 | 495.8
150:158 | 484.4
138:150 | 530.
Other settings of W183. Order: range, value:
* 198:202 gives 506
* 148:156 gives 478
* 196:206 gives 503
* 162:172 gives 462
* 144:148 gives 514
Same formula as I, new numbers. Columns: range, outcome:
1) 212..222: 465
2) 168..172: 489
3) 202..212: 505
